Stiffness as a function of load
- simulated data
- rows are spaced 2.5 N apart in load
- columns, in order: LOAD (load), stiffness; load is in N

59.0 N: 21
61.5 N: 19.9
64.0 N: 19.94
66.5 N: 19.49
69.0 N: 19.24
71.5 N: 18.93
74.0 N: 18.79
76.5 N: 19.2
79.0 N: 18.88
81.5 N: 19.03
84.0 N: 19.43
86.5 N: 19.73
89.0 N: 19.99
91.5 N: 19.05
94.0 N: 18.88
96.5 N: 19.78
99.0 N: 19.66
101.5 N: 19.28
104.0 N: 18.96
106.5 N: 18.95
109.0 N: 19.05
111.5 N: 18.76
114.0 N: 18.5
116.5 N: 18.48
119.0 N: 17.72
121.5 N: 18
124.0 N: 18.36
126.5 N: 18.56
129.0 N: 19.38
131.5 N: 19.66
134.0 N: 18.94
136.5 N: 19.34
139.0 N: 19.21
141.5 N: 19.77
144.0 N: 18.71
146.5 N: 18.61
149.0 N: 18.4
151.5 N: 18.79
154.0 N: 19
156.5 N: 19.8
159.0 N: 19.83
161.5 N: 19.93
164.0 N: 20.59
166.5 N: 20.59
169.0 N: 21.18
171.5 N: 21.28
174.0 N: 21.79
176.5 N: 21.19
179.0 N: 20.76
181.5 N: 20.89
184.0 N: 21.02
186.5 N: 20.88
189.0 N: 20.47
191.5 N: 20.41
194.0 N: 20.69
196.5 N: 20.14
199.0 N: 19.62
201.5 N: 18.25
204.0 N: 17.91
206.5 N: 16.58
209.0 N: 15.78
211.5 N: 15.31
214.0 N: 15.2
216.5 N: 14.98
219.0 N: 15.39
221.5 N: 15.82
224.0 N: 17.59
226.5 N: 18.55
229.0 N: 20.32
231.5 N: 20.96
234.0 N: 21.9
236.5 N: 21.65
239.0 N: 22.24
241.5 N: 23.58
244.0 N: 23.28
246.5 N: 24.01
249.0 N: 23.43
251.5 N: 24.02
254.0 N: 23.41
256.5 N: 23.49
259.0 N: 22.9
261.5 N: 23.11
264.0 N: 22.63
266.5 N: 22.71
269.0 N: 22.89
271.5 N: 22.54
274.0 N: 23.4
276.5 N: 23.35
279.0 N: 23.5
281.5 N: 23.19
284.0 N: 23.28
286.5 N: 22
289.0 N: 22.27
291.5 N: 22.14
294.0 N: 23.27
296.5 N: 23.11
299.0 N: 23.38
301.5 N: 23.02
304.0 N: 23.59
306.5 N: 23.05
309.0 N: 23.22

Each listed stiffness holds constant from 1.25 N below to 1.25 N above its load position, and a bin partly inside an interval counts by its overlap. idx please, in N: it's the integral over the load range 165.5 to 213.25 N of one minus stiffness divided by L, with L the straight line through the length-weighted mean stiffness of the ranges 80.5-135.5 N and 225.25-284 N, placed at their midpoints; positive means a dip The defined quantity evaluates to 3.0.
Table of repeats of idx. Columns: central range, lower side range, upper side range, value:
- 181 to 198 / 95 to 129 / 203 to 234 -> -2.9 N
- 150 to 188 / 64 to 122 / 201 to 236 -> -4.9 N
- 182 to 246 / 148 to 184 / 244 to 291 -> 7.2 N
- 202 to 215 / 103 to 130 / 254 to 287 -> 3.0 N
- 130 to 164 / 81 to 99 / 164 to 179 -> 2.2 N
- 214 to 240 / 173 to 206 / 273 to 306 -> 3.1 N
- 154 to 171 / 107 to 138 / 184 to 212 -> -1.3 N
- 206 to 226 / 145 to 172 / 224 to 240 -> 4.5 N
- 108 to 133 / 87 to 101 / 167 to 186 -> 1.7 N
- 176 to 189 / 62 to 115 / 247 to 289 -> 0.2 N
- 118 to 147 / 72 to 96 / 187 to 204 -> 0.9 N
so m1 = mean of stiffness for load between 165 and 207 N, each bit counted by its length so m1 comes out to 20.3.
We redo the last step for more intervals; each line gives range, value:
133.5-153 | 19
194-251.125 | 19.3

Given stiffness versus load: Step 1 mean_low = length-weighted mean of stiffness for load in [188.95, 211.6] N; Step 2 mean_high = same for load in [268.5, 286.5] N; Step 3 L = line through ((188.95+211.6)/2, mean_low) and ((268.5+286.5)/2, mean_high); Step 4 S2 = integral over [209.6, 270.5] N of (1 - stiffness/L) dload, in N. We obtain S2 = 0.68 N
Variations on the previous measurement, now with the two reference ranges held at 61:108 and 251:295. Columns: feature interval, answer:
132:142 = 0.5 N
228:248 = 0.0 N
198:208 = 1.7 N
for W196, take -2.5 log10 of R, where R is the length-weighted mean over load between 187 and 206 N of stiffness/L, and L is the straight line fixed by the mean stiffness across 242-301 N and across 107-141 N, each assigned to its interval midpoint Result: 0.07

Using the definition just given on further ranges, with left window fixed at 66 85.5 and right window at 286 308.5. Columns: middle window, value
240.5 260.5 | -0.067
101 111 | 0.034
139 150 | 0.076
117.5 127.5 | 0.100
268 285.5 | -0.028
